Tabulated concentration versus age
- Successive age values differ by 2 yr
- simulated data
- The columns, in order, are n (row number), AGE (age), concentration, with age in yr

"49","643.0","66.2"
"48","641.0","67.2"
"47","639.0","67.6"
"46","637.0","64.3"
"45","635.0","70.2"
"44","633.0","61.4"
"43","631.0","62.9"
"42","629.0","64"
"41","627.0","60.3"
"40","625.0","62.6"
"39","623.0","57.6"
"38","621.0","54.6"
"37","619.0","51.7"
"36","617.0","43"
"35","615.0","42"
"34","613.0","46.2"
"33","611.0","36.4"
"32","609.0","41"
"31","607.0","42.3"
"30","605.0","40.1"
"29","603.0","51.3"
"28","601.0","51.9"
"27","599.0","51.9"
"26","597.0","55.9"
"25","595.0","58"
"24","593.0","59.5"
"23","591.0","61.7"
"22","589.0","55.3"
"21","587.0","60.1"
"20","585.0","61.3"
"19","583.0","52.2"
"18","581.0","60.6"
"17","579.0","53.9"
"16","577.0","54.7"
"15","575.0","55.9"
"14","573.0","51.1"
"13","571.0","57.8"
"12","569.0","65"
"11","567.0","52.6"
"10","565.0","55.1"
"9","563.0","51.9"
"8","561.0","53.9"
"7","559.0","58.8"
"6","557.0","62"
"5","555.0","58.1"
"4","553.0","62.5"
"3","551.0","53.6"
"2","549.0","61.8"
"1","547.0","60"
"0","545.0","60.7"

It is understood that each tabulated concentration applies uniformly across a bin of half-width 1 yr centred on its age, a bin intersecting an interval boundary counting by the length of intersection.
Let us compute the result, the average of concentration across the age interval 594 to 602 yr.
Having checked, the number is 54.4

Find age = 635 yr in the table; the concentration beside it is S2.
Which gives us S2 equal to 70.2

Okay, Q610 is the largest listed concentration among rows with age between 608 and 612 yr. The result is 41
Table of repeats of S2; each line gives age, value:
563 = 51.9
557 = 62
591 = 61.7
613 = 46.2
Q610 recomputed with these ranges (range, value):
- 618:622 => 54.6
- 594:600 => 58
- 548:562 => 62.5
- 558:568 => 58.8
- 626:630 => 64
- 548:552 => 61.8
